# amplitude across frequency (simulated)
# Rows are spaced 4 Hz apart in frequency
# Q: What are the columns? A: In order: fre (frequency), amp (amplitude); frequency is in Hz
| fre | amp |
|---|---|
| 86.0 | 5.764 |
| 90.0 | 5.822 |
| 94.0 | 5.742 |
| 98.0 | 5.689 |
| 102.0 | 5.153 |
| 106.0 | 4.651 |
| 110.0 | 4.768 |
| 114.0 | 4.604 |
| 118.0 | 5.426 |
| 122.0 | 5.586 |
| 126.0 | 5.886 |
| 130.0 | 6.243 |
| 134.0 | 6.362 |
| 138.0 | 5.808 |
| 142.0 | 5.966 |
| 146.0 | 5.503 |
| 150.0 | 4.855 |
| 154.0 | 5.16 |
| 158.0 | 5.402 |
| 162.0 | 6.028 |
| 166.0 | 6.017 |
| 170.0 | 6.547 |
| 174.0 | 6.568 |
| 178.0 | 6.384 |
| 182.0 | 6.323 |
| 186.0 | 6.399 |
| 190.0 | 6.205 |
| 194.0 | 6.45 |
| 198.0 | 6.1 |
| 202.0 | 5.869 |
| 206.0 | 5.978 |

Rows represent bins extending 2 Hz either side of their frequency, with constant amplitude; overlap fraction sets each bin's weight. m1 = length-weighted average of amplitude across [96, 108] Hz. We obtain 5.16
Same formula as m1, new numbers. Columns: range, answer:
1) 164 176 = 6.38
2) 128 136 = 6.3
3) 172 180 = 6.48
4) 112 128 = 5.38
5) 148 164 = 5.36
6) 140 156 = 5.37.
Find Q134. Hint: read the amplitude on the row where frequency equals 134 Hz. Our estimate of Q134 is 6.362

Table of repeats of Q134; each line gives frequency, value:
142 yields 5.966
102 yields 5.153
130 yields 6.243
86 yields 5.764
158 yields 5.402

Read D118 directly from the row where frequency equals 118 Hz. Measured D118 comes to 5.426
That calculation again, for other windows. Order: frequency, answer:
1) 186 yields 6.399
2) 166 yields 6.017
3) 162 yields 6.028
